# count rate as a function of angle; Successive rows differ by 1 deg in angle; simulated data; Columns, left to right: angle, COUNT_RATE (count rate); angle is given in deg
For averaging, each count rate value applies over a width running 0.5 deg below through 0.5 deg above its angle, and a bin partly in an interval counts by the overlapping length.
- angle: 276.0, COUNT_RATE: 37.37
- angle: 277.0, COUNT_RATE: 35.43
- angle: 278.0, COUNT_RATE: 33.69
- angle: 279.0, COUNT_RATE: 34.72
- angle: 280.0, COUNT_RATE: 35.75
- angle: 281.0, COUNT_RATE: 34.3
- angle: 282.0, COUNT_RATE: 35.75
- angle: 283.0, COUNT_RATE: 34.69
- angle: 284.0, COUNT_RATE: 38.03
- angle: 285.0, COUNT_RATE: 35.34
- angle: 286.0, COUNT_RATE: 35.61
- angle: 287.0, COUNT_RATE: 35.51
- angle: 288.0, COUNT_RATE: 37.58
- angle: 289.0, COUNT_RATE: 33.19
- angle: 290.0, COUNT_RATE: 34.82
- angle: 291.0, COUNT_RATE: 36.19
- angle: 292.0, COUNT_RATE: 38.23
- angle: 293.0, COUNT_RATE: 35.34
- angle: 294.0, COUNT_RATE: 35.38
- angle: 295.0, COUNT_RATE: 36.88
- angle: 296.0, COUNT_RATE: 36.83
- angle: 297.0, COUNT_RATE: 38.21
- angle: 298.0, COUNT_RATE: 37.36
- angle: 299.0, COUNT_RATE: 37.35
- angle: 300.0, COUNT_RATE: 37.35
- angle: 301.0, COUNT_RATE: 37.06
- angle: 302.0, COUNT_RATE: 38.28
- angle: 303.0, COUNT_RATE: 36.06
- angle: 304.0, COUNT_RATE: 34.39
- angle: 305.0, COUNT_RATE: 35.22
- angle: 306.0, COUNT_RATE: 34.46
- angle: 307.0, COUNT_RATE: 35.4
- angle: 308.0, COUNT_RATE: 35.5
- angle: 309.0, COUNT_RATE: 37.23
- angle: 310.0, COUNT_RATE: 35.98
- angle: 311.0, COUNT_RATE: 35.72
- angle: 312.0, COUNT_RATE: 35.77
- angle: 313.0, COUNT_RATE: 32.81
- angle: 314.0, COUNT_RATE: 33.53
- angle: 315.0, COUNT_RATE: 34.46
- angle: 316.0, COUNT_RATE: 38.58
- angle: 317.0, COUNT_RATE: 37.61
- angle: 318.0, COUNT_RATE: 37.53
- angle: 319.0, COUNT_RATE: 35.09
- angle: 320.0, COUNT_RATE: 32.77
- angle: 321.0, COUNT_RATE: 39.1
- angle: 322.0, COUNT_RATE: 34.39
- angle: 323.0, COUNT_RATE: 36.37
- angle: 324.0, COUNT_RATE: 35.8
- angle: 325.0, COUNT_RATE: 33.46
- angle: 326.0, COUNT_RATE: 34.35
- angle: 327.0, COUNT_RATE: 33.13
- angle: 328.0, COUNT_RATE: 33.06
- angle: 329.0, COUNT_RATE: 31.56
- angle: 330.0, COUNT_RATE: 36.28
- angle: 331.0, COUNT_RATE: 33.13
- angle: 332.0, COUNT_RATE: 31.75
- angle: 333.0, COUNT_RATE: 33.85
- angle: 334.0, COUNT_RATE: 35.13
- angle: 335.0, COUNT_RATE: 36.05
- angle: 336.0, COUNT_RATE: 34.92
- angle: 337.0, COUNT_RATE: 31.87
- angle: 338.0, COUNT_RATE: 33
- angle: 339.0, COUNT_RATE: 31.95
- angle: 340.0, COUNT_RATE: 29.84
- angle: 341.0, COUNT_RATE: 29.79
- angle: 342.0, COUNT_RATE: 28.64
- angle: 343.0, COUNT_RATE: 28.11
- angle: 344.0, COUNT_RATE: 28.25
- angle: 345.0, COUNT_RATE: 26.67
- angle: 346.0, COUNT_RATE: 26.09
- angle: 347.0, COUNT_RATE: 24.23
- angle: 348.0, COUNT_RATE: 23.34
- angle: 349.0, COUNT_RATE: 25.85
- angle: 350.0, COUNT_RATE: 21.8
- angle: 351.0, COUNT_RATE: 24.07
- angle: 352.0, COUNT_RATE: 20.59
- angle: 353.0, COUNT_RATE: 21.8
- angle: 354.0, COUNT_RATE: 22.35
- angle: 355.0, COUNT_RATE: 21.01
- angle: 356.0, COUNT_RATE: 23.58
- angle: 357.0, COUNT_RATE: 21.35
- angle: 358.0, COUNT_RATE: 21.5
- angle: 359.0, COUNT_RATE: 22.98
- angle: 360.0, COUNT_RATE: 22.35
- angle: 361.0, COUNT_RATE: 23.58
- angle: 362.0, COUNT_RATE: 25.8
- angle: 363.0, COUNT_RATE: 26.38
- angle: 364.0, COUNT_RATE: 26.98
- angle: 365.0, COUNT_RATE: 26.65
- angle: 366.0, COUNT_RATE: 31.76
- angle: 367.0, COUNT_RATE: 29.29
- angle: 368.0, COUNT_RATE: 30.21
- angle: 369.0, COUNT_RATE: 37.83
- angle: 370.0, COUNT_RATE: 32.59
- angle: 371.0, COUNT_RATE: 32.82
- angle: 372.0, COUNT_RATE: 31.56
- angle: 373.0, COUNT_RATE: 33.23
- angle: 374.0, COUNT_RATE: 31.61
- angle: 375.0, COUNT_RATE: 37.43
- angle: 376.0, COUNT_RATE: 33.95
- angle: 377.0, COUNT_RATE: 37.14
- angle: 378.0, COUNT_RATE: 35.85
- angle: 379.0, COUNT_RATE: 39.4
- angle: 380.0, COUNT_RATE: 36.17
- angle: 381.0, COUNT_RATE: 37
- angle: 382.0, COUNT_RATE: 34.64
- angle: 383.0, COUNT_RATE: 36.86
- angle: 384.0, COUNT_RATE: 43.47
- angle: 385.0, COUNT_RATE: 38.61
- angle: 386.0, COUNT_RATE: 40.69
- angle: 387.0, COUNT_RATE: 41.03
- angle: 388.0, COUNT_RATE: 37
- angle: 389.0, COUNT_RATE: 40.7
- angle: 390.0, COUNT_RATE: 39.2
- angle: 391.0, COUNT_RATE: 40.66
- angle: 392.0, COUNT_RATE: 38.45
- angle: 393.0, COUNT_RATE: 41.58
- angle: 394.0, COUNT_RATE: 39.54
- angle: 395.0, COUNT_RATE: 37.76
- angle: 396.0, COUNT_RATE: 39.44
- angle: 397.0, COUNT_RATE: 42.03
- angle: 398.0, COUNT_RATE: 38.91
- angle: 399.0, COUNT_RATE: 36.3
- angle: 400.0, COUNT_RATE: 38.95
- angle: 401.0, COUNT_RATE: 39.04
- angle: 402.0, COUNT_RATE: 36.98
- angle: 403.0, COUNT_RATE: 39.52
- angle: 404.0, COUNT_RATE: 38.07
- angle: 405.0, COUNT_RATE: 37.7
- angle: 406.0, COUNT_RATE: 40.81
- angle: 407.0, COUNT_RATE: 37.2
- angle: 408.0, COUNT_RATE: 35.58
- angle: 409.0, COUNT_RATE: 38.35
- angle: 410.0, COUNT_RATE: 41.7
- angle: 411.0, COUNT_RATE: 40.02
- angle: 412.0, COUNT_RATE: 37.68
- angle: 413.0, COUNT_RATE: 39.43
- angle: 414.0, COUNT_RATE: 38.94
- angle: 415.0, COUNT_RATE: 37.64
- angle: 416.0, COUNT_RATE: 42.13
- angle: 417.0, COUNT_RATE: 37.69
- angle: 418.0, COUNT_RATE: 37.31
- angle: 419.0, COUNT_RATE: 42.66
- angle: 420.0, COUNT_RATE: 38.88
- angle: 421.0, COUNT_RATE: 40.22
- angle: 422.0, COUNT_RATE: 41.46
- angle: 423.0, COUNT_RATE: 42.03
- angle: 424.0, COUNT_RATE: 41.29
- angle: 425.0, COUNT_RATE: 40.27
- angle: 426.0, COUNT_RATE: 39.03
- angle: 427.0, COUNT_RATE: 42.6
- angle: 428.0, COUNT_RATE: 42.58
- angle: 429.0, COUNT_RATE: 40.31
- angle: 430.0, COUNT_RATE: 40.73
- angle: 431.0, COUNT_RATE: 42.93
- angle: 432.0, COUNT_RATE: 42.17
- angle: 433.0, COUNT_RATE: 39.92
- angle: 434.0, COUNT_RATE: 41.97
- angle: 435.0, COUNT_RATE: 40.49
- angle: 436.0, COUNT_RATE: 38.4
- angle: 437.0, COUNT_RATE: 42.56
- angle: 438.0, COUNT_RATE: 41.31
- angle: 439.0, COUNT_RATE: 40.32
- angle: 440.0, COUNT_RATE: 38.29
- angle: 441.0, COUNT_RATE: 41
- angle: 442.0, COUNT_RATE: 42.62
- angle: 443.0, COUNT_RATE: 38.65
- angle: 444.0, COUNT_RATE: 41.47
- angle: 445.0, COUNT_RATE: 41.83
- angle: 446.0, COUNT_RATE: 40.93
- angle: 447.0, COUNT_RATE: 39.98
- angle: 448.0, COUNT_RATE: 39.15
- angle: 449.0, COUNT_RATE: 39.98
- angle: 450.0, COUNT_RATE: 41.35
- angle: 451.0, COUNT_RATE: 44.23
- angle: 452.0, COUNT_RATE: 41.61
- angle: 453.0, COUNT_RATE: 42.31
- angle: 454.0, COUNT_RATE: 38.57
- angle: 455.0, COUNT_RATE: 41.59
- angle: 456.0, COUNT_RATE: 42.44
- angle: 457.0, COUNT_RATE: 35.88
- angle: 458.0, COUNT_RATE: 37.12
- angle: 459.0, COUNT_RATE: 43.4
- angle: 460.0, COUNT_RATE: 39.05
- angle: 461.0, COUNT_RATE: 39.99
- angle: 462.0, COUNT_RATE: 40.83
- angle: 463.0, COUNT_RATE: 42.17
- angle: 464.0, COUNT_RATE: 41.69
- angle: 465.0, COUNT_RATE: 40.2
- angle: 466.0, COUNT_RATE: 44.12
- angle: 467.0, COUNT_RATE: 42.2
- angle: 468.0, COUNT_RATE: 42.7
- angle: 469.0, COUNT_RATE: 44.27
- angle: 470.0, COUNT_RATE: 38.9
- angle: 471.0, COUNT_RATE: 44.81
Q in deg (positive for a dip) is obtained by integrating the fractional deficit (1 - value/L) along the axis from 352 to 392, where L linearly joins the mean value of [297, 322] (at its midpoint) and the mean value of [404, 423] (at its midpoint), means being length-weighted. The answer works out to 6.4 deg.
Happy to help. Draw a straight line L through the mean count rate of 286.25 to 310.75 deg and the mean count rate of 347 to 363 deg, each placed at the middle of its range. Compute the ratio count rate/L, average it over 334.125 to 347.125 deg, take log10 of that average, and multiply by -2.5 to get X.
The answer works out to -0.15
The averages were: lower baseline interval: 36.2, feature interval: 30.3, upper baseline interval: 23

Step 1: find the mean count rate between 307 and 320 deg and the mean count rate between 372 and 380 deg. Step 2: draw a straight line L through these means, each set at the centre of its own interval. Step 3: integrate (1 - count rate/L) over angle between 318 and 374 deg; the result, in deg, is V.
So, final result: 9.4 deg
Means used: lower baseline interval 35.7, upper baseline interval 35.3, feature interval 29.5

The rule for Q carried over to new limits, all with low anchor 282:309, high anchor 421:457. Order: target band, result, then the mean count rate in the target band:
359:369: 2.9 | 27.3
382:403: 0.1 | 39.3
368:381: 1.3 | 34.9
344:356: 4.5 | 23.6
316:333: 1.1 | 34.8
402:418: 0.5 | 38.7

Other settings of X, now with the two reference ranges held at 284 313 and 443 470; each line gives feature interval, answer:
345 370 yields 0.44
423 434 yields -0.03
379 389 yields 0.01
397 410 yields 0.03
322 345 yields 0.14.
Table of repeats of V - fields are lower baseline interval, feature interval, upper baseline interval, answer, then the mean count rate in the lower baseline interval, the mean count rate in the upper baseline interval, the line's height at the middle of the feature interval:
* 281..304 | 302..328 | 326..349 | -1.40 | 36.3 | 30.9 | 33.6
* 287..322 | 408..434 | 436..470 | -0.23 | 36.1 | 41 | 39.9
